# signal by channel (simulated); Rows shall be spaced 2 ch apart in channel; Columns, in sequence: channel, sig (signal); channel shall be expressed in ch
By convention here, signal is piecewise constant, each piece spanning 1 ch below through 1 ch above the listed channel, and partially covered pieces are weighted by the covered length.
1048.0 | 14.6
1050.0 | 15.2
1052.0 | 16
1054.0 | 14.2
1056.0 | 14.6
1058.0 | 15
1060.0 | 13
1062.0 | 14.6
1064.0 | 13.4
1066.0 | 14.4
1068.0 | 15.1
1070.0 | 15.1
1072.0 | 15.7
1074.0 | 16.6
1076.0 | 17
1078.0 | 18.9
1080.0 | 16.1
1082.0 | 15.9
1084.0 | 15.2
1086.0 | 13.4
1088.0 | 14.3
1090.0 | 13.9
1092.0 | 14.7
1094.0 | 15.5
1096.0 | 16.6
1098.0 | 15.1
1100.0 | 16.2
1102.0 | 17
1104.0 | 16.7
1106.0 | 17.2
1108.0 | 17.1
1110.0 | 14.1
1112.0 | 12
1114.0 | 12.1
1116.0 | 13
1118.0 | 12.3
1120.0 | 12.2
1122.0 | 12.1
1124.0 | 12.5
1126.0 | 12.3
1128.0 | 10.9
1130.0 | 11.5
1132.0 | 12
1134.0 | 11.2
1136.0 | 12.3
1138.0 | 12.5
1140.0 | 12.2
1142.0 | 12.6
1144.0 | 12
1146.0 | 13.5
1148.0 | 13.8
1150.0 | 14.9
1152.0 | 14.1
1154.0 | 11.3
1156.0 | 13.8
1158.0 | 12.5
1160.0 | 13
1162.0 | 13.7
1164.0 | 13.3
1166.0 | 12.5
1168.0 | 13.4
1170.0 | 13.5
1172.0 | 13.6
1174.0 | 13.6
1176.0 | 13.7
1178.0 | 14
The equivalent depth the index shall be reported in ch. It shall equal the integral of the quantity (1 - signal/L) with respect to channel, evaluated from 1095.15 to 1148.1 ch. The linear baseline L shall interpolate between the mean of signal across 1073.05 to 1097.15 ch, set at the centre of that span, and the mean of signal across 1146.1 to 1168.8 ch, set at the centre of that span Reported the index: 3.9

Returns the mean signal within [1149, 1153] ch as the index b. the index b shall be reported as 14.5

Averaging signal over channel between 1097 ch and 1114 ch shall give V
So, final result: 15.5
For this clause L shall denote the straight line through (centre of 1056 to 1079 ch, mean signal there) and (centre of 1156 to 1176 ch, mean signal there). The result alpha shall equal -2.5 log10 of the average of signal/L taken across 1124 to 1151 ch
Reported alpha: 0.117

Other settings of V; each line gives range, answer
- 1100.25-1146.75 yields 13.1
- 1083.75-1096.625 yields 14.7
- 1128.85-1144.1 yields 12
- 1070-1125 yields 14.9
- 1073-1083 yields 16.9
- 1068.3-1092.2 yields 15.6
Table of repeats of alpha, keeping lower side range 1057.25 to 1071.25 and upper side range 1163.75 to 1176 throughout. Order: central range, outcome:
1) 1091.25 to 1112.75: -0.12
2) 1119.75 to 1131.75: 0.16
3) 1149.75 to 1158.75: 0.02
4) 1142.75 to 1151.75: 0.00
